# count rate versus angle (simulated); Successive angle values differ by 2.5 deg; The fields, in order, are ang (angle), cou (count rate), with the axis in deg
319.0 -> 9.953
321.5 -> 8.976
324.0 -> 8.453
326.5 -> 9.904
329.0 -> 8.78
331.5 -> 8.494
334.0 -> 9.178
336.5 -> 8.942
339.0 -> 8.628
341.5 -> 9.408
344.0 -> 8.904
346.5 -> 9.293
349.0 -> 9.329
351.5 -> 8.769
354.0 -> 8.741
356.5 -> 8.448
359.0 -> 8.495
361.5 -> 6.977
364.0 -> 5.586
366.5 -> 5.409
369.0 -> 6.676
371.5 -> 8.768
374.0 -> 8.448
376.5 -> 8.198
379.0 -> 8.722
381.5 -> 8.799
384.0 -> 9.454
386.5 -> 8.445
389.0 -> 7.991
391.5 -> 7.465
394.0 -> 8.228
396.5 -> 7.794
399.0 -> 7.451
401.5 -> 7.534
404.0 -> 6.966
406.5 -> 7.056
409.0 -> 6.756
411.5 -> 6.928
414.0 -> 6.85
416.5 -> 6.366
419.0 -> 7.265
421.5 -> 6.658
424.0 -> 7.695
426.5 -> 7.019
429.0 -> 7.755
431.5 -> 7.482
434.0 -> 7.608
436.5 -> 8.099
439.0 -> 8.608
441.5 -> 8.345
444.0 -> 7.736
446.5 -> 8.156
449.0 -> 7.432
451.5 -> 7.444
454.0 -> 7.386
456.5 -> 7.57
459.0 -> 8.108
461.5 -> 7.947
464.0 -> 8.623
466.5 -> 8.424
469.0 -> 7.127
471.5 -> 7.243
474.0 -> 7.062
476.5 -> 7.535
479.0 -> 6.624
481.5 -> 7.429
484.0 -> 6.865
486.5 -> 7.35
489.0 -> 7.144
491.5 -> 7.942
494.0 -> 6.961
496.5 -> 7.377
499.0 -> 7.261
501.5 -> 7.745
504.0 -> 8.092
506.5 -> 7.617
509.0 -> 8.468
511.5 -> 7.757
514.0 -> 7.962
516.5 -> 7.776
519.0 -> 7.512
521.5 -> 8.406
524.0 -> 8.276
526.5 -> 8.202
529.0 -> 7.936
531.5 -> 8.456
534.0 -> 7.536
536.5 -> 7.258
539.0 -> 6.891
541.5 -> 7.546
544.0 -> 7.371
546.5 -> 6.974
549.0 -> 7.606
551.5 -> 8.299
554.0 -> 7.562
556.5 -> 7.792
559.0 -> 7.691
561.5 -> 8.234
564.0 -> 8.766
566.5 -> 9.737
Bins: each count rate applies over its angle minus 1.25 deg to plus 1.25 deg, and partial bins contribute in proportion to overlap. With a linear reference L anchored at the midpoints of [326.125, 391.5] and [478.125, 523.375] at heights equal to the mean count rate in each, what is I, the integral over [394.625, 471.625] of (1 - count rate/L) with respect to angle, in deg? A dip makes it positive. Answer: 4.0 deg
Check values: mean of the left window 8.38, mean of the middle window 7.54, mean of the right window 7.59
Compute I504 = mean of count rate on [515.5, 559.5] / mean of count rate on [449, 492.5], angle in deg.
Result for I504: 1.03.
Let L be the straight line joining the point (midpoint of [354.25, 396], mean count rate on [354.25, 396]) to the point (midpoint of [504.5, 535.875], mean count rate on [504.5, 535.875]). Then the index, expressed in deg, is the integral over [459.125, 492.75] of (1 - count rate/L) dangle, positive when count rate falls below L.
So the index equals 1.9 deg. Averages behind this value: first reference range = 7.9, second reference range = 7.98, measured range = 7.51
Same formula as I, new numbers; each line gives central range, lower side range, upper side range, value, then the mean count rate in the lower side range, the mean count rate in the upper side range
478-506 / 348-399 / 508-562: 1.7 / 8.02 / 7.79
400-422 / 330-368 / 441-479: 2.8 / 8.3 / 7.69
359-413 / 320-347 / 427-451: 5.2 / 9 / 7.87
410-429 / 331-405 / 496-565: 2.5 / 8.19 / 7.8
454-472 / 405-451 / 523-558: -0.8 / 7.43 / 7.69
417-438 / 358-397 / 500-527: 1.2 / 7.84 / 7.97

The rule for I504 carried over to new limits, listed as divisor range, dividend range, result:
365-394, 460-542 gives 0.95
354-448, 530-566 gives 1.01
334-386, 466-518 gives 0.90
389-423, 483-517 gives 1.05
